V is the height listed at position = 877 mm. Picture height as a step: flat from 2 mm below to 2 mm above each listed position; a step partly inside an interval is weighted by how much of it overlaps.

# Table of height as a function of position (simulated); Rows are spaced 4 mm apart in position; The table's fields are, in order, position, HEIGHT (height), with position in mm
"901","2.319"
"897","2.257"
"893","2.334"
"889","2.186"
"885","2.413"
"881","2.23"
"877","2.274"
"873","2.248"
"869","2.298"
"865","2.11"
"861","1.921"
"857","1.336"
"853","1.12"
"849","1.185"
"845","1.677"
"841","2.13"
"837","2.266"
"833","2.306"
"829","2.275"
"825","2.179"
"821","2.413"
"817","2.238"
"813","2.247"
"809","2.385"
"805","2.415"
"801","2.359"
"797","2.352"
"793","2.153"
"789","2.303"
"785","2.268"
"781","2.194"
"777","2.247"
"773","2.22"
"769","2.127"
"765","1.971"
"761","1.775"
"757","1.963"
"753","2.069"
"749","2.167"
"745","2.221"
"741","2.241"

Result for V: 2.274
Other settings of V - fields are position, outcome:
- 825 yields 2.179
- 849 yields 1.185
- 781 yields 2.194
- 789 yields 2.303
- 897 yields 2.257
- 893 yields 2.334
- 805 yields 2.415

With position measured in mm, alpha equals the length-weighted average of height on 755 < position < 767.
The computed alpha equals 1.9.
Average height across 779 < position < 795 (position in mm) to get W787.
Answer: 2.23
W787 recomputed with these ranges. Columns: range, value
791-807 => 2.32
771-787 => 2.23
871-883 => 2.25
